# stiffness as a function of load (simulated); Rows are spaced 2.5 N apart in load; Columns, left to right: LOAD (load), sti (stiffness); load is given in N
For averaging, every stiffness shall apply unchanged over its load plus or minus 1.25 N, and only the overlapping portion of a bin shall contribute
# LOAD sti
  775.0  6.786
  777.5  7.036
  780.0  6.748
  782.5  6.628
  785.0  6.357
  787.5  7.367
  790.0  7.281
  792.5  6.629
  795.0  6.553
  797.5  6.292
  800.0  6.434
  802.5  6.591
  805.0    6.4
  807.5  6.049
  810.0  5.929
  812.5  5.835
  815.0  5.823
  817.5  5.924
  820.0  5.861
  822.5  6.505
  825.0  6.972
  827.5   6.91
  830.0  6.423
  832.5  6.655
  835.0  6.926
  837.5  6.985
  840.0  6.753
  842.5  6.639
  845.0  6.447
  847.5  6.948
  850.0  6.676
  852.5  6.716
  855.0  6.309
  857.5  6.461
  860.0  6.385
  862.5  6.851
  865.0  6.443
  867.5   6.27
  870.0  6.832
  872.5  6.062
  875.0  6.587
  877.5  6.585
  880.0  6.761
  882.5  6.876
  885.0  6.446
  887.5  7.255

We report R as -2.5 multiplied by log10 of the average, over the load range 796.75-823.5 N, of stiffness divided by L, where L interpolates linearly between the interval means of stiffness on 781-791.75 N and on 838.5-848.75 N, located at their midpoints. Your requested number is 0.11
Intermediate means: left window 6.89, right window 6.7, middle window 6.14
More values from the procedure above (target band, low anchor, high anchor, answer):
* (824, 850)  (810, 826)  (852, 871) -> -0.077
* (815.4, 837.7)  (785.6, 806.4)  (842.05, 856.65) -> 0.019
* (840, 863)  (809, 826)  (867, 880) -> -0.042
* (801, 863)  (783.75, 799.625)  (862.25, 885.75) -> 0.028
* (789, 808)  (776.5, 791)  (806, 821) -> -0.022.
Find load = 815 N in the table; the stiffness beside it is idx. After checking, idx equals 5.823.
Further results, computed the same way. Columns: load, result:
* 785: 6.357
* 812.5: 5.835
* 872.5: 6.062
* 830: 6.423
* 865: 6.443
